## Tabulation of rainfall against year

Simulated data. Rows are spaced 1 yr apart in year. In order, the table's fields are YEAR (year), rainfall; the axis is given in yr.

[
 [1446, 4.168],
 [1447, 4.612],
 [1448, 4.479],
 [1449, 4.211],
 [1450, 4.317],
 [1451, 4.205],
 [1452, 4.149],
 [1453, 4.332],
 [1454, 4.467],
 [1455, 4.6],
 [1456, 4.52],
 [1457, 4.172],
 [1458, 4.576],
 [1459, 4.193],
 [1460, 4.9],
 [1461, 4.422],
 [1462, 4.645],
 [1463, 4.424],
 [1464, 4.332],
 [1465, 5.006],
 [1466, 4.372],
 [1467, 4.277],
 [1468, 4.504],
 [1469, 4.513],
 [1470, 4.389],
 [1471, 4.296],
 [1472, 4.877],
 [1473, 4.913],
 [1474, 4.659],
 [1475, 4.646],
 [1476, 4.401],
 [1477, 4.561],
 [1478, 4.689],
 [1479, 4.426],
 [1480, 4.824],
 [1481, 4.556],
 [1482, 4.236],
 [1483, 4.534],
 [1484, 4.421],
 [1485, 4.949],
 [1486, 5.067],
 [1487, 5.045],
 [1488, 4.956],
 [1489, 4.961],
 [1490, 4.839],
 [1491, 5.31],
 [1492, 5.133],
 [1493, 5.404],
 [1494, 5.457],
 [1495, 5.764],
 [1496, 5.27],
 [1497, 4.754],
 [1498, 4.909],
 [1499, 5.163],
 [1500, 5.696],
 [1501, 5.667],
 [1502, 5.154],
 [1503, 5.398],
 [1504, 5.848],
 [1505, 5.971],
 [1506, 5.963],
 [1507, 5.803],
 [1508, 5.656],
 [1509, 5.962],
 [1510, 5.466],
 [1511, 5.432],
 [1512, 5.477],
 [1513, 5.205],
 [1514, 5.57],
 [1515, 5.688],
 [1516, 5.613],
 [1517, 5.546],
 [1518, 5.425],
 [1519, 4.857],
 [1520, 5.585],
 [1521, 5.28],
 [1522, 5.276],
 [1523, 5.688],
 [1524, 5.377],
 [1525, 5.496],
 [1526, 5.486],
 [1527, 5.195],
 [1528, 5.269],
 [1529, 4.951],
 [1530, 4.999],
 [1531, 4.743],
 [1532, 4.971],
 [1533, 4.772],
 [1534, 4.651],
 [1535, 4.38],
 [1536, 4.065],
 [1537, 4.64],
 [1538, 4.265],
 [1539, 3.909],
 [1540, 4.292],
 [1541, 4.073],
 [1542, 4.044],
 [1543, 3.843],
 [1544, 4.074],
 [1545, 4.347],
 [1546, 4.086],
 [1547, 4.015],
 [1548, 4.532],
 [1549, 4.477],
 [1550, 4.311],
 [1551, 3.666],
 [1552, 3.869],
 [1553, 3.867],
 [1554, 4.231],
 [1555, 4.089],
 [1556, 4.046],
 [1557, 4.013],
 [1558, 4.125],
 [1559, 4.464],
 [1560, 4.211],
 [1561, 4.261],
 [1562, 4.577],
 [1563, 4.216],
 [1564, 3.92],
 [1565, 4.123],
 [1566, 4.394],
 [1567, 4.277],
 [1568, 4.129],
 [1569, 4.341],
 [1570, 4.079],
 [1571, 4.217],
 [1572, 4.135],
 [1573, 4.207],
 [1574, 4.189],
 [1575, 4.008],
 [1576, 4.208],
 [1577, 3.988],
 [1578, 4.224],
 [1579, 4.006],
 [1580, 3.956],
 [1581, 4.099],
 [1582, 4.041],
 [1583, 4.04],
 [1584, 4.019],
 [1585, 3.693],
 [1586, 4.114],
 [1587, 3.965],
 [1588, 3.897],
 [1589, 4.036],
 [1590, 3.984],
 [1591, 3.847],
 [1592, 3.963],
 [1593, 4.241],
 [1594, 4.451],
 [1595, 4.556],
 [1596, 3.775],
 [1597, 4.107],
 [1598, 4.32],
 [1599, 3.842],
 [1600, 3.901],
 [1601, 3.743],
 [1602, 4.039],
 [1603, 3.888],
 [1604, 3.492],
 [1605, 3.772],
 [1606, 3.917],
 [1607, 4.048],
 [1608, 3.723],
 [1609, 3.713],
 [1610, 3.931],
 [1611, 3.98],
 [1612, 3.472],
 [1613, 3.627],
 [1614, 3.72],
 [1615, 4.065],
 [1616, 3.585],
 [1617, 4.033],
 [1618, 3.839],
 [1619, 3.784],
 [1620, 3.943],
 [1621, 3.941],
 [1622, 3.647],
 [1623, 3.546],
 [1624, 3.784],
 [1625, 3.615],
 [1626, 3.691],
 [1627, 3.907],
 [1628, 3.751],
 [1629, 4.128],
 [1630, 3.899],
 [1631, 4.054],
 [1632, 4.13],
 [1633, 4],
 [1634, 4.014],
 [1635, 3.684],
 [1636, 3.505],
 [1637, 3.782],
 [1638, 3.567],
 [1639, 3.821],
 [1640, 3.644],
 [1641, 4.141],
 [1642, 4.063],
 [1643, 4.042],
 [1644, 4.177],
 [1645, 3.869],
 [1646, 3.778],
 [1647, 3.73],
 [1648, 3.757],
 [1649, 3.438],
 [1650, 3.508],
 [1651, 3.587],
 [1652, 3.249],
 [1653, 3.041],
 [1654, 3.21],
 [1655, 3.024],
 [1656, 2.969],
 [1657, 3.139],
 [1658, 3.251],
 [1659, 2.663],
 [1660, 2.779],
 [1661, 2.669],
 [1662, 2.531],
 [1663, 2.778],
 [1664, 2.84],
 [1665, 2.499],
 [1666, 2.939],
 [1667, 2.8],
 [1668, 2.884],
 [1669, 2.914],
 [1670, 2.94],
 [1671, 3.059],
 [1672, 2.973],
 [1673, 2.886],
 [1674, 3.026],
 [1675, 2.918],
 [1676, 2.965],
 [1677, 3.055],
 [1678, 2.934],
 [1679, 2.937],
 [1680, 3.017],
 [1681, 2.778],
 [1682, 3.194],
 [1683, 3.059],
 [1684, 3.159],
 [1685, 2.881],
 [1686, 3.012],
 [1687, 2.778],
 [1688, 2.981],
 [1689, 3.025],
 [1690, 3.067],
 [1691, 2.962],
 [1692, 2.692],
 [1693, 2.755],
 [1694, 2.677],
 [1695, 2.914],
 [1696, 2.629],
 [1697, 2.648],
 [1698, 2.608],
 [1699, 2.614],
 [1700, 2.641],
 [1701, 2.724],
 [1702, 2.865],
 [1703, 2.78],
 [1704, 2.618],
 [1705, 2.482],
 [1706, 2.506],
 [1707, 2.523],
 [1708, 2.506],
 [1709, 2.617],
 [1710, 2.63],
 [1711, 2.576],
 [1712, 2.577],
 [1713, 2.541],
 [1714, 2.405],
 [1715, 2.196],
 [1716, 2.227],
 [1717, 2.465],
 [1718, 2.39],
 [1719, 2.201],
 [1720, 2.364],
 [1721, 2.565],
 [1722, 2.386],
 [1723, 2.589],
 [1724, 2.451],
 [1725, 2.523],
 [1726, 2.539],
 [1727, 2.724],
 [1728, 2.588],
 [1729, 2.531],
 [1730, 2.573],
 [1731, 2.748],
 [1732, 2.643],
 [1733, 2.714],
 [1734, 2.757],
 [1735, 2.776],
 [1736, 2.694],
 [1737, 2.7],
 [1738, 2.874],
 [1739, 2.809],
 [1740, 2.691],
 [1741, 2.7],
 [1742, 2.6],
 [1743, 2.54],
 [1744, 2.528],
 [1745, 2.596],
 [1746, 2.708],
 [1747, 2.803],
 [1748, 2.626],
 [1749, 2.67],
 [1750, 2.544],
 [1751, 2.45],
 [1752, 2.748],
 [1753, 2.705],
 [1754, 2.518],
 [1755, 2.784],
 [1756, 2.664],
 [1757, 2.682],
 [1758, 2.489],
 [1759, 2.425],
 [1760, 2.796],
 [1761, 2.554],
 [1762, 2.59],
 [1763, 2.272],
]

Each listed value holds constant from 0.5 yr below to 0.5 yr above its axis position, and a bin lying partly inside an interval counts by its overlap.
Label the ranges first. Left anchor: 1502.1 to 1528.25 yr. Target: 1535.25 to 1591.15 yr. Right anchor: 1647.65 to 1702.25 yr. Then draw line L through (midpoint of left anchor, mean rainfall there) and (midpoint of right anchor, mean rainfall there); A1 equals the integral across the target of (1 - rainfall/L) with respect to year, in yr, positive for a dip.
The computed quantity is 7.2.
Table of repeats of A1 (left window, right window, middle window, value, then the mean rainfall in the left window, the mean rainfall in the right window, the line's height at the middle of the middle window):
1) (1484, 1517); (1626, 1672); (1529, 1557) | 3.18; 5.38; 3.42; 4.82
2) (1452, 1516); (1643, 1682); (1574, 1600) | -1.16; 4.95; 3.11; 3.88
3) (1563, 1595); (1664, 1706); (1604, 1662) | -3.24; 4.1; 2.86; 3.47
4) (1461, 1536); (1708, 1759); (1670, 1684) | 0.84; 5.06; 2.59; 3.18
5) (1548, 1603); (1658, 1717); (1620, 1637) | -1.76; 4.1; 2.77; 3.47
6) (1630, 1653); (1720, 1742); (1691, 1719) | 3.65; 3.78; 2.64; 2.97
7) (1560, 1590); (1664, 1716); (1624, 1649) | -3.32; 4.12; 2.79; 3.4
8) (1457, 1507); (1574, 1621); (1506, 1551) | -4.04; 4.89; 3.95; 4.51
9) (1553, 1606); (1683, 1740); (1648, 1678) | 1.74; 4.08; 2.65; 3.18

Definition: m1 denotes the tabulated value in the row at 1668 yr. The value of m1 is 2.884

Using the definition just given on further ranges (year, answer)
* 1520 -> 5.585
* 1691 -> 2.962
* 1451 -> 4.205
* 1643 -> 4.042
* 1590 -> 3.984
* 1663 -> 2.778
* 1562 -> 4.577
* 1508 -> 5.656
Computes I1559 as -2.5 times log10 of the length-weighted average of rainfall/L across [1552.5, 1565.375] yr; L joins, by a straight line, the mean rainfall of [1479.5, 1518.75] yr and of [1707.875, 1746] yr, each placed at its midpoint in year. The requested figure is 0.10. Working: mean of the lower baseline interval 5.28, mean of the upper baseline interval 2.57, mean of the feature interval 4.17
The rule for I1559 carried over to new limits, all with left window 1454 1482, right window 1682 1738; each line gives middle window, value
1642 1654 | -0.16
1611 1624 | -0.12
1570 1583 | -0.11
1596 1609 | -0.12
